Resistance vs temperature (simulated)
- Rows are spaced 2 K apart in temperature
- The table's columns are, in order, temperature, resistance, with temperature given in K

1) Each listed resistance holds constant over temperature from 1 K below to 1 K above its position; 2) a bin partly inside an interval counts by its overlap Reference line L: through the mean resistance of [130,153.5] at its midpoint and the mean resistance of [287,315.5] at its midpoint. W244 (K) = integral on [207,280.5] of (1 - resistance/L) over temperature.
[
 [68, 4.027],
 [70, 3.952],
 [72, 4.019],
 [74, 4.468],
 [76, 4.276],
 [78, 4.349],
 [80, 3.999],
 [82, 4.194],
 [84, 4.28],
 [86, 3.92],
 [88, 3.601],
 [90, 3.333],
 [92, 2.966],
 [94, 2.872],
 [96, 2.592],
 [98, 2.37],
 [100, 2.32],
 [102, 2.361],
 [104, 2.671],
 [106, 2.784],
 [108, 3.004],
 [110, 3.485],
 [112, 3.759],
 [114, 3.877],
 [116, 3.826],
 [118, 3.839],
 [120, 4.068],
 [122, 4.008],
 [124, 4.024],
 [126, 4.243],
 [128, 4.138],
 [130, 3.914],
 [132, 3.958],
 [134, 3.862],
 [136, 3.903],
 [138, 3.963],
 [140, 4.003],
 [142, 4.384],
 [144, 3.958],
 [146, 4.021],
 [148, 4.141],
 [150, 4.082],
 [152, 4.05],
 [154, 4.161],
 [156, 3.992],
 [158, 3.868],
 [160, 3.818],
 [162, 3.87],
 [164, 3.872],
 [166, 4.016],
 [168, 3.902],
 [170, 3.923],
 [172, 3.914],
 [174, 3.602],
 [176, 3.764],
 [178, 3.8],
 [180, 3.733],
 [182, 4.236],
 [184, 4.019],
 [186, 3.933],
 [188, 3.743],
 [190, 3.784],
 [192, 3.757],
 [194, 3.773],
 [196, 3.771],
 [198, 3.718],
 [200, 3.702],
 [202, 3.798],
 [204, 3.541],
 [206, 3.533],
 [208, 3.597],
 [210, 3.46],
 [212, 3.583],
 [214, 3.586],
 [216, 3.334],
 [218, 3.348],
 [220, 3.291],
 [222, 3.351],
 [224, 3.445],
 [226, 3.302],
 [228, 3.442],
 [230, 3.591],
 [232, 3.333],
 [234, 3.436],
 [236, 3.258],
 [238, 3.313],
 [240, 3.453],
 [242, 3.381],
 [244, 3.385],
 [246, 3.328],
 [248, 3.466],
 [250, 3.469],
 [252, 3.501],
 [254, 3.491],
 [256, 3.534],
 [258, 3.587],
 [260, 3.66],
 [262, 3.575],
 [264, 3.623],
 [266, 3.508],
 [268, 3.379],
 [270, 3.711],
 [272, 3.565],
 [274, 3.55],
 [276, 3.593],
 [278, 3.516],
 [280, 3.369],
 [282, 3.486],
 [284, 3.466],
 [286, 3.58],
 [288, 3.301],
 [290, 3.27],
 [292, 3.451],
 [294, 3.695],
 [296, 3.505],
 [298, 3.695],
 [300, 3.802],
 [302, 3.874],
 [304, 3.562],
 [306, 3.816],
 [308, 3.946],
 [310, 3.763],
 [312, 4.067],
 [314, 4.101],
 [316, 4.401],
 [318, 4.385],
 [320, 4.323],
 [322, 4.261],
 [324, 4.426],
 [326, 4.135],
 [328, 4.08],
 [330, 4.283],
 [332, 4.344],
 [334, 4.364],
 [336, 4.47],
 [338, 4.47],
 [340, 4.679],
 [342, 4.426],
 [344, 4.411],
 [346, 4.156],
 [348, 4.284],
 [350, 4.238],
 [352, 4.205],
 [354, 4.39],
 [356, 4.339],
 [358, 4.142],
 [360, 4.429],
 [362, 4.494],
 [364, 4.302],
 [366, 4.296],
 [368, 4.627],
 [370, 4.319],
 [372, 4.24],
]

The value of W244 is 6.88 K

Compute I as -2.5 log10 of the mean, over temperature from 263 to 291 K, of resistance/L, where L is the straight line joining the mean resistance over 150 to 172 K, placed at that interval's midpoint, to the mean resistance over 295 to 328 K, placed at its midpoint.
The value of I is 0.15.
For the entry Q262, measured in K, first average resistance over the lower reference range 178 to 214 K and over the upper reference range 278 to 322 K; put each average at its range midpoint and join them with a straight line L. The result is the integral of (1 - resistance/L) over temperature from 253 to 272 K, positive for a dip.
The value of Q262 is 1.0 K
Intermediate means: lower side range 3.74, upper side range 3.76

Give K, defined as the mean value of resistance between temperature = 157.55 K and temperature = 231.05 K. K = 3.69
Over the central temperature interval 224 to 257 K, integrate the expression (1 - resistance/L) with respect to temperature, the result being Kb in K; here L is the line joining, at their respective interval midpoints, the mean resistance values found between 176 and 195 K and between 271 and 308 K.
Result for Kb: 2.6 K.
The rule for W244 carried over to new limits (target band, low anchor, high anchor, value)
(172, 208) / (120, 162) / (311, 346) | 2.9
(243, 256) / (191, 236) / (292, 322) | 0.8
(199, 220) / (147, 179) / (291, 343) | 2.3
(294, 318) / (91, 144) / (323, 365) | 1.8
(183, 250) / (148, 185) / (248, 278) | 3.5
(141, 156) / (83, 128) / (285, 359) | -2.5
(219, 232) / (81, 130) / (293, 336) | 1.4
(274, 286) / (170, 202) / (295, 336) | 1.5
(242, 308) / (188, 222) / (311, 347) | 7.6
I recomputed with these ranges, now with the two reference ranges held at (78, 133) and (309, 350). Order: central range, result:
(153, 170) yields -0.07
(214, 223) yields 0.16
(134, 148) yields -0.11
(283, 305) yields 0.17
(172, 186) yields -0.03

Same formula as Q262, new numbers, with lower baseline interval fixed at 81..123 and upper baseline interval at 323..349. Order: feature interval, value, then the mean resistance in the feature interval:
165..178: -0.75 K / 3.85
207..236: 3.19 K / 3.43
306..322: 0.47 K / 4.13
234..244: 1.44 K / 3.36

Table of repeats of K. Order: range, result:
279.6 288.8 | 3.45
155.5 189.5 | 3.88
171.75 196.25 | 3.83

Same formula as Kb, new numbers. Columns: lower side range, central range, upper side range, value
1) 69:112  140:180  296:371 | -3.3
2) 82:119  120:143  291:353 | -4.6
